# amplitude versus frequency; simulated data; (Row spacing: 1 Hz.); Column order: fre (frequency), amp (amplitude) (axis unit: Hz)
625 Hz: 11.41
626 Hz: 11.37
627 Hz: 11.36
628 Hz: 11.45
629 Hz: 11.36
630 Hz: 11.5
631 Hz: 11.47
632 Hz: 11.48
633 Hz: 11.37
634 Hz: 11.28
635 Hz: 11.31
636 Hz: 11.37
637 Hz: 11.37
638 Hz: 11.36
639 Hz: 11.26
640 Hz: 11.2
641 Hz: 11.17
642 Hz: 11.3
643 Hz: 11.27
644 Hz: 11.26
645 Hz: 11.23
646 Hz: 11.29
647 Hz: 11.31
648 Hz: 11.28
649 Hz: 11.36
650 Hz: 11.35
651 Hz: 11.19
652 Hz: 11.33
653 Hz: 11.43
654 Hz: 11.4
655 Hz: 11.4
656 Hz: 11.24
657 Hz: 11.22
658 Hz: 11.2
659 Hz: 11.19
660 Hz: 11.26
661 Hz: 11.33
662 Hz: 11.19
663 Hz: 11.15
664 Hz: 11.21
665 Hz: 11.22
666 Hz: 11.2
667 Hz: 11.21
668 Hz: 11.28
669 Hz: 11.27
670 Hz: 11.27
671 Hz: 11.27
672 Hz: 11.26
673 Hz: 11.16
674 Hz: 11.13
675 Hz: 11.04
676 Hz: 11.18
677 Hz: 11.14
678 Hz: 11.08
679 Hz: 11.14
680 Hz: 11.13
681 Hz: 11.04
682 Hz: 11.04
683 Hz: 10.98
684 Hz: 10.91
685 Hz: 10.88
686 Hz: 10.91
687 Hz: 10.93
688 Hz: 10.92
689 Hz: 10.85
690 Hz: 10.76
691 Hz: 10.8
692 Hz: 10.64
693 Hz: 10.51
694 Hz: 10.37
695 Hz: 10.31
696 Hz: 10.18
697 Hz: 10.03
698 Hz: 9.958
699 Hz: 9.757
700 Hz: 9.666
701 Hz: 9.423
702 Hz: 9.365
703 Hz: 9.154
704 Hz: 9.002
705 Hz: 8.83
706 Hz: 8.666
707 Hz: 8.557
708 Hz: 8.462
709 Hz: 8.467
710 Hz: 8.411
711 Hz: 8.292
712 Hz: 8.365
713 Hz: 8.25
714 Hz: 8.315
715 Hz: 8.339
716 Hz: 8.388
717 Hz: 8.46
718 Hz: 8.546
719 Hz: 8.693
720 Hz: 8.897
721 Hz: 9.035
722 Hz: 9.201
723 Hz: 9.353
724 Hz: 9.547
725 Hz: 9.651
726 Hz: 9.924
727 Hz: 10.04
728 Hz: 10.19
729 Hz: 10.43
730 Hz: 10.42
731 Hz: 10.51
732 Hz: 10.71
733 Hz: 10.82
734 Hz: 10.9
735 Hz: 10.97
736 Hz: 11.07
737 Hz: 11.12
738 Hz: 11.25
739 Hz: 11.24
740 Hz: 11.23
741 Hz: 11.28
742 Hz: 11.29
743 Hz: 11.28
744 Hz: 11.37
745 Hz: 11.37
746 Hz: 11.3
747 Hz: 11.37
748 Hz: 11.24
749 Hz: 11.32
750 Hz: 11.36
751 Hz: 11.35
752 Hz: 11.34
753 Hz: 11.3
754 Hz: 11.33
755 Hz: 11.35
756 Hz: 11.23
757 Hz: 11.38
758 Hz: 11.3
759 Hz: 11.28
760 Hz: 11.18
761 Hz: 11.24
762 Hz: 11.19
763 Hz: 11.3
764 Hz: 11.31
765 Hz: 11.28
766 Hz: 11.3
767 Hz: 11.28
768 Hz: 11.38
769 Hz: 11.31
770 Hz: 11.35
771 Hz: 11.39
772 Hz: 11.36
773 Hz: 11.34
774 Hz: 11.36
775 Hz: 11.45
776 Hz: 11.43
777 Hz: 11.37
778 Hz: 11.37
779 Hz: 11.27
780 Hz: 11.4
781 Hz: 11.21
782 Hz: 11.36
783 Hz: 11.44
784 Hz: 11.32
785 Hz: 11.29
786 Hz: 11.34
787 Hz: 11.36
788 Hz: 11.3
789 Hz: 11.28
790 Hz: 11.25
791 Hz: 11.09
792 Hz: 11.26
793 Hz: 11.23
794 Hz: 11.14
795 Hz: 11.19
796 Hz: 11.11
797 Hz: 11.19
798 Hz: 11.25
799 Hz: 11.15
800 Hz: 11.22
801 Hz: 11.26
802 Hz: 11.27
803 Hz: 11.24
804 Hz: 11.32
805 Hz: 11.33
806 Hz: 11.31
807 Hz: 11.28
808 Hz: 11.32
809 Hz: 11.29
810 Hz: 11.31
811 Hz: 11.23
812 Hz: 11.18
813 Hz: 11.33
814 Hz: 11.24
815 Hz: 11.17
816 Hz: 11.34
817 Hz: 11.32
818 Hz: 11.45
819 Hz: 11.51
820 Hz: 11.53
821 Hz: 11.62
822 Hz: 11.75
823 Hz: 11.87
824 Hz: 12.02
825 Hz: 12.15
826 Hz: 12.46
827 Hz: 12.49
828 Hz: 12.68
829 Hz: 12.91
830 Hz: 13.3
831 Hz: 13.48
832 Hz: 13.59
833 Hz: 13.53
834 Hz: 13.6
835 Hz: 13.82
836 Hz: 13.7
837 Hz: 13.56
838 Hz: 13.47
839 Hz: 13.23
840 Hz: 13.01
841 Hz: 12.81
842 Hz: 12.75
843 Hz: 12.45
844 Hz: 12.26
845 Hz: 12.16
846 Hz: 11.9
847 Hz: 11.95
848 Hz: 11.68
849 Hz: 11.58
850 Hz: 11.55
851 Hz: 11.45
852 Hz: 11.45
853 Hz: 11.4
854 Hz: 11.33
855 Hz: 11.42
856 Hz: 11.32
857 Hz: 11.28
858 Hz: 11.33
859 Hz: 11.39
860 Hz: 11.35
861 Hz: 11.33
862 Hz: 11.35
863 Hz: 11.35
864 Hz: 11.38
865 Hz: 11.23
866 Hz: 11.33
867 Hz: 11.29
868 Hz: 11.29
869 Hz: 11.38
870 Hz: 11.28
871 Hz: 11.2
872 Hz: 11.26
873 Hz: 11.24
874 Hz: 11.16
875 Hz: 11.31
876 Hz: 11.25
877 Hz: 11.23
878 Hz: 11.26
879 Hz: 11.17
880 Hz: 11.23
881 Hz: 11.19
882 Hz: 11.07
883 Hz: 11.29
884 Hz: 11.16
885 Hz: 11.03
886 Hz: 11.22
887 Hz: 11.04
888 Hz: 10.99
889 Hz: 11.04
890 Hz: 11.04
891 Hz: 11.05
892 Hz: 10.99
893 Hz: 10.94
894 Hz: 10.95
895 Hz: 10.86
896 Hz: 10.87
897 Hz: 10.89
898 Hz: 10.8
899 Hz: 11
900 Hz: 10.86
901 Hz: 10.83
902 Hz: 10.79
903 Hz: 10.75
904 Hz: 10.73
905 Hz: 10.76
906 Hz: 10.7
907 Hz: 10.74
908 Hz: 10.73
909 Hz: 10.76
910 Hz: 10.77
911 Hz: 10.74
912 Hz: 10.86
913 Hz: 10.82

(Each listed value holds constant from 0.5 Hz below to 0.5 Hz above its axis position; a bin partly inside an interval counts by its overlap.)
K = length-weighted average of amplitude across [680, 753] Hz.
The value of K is 10.1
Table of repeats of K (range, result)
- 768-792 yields 11.3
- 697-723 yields 8.85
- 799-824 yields 11.4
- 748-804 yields 11.3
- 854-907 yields 11.1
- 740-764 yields 11.3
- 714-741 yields 9.95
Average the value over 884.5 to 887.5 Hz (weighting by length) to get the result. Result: 11.1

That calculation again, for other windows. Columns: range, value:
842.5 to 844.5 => 12.4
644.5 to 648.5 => 11.3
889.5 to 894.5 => 11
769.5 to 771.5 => 11.4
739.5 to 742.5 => 11.3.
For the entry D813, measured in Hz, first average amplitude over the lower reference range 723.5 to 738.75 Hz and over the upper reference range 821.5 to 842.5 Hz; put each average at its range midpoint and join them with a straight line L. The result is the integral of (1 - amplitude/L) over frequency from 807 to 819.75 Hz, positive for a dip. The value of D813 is 1.22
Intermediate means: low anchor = 10.5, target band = 11.3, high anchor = 13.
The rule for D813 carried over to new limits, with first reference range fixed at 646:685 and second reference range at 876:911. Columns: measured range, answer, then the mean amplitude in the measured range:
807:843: -4.1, 12.3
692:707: 2.0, 9.65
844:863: -0.9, 11.5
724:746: 0.7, 10.8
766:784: -0.4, 11.4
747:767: -0.3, 11.3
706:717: 2.7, 8.4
